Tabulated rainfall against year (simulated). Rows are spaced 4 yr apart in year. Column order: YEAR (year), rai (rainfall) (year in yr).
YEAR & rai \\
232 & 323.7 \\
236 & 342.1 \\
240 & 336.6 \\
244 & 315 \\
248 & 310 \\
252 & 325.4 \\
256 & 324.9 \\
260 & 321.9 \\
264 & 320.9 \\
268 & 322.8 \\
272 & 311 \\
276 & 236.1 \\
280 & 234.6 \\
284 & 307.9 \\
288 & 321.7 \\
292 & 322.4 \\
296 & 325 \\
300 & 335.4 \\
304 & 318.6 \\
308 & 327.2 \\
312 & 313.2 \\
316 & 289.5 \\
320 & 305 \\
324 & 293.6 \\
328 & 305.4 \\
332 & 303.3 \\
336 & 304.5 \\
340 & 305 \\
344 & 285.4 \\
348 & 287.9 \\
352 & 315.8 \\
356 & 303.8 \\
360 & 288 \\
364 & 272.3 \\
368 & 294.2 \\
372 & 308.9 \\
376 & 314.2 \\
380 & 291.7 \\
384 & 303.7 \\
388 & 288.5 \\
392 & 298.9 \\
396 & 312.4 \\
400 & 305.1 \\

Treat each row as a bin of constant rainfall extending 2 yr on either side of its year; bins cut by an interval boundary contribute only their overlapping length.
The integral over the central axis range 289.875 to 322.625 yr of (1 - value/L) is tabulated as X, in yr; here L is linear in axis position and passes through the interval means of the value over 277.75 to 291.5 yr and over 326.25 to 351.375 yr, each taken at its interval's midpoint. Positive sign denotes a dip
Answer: -2.5 yr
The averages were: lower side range 291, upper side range 299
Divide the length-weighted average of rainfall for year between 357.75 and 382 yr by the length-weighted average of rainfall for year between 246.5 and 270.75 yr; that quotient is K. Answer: 0.9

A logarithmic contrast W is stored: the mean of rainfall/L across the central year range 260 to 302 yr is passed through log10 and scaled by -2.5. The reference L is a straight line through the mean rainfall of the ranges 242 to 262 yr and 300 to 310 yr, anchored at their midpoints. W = 0.06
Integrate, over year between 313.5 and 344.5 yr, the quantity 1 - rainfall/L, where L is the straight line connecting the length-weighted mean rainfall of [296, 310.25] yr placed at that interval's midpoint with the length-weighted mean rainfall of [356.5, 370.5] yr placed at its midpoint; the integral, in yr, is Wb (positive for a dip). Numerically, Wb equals 1.0 yr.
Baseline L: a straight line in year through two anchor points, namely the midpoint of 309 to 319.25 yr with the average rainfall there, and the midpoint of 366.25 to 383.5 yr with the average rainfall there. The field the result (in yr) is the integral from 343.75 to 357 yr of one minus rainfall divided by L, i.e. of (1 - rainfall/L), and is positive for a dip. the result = 0.2 yr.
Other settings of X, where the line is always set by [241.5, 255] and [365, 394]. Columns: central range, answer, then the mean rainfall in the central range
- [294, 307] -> -0.7 yr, 326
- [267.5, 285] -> 2.0 yr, 278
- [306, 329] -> 0.2 yr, 306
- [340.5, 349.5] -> 0.4 yr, 290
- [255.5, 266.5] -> -0.2 yr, 322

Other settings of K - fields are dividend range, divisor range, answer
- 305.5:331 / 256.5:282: 1.04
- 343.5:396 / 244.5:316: 0.96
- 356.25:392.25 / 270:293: 1.03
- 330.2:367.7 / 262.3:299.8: 0.98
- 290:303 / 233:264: 1.01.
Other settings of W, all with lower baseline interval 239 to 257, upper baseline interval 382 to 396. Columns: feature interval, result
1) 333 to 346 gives 0.03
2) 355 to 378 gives 0.02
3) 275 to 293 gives 0.11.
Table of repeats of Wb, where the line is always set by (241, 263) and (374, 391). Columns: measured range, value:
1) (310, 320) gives 0.26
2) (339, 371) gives 1.02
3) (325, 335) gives 0.15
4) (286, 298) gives -0.35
